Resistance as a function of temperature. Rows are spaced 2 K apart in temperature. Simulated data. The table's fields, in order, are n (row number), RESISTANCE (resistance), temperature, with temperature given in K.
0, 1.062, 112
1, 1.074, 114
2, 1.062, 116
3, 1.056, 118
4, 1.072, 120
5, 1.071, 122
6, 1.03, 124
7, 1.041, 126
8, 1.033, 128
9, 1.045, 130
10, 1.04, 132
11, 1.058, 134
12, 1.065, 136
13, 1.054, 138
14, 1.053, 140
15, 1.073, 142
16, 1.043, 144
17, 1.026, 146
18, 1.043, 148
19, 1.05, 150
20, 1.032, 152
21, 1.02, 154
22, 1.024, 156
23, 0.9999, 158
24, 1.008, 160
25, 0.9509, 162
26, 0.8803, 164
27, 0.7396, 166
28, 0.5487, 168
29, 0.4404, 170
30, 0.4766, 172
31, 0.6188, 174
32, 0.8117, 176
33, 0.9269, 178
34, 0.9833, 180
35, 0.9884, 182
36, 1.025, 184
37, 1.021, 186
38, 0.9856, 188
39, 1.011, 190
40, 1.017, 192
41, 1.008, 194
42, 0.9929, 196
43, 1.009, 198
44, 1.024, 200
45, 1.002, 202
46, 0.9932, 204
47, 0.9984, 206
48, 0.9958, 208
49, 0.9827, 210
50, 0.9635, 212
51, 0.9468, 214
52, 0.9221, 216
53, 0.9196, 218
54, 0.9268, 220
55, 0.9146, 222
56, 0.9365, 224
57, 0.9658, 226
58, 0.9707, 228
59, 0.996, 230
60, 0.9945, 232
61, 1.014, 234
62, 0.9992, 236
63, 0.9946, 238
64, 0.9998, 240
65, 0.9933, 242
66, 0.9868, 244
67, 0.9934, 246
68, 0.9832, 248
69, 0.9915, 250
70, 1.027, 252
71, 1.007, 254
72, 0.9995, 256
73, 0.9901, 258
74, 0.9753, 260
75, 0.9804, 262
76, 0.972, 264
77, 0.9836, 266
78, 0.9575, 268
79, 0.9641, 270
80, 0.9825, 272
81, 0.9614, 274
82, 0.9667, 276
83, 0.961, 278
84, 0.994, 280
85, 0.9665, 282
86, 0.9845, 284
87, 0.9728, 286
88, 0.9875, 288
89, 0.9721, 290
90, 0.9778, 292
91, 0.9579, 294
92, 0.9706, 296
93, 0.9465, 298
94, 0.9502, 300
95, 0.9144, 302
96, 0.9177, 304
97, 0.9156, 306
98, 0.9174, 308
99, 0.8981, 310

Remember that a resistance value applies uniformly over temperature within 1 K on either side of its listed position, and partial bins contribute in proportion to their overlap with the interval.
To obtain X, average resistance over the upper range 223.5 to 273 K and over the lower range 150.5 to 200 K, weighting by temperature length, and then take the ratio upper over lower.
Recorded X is 1.10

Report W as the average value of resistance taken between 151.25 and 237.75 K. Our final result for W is 0.93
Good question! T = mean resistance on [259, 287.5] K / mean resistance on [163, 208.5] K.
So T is 1.1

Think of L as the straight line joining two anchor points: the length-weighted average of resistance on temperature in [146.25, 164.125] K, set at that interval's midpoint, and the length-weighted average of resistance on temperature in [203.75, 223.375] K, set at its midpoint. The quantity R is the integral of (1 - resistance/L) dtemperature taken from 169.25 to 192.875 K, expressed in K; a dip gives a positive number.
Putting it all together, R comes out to 2.9 K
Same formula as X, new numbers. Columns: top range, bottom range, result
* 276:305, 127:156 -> 0.92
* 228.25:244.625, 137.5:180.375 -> 1.11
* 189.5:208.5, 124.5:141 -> 0.96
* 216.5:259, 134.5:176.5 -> 1.08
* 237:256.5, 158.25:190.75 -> 1.19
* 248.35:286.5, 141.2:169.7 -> 1.04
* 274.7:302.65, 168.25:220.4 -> 1.05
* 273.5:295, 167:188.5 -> 1.22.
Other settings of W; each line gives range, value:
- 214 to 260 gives 0.978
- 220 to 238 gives 0.972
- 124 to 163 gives 1.03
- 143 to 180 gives 0.872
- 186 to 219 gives 0.987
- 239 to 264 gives 0.993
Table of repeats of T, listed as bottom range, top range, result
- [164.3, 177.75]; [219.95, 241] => 1.53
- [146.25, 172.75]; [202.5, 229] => 1.10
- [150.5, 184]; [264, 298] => 1.14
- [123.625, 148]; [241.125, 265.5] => 0.95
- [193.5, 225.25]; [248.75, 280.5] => 1.01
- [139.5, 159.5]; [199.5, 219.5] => 0.94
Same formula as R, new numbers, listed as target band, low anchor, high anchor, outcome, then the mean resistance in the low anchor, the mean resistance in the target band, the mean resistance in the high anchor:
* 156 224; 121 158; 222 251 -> 6.7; 1.04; 0.912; 0.985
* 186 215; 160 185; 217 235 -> -3.9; 0.792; 0.996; 0.96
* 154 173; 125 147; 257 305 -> 4.3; 1.05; 0.798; 0.967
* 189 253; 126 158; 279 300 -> 1.3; 1.04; 0.984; 0.972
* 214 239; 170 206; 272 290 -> -0.5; 0.923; 0.962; 0.975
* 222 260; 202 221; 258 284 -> -0.8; 0.963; 0.989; 0.973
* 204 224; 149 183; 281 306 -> -1.4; 0.853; 0.954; 0.958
